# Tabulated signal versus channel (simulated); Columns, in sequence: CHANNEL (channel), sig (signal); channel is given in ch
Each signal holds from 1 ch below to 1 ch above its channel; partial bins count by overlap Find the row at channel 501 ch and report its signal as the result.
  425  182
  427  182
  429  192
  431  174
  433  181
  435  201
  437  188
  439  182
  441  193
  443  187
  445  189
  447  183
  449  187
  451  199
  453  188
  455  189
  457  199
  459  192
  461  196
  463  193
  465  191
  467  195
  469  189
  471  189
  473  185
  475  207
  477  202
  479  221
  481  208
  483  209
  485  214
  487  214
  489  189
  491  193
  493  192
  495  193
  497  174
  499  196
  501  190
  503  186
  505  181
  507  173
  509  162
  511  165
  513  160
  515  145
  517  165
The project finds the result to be 190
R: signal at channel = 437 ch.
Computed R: 188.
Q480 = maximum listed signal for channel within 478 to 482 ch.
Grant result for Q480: 221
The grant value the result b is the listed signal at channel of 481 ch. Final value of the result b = 208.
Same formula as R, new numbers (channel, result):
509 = 162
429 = 192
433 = 181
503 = 186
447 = 183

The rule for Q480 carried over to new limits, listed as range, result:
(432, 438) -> 201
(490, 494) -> 193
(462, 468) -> 195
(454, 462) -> 199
